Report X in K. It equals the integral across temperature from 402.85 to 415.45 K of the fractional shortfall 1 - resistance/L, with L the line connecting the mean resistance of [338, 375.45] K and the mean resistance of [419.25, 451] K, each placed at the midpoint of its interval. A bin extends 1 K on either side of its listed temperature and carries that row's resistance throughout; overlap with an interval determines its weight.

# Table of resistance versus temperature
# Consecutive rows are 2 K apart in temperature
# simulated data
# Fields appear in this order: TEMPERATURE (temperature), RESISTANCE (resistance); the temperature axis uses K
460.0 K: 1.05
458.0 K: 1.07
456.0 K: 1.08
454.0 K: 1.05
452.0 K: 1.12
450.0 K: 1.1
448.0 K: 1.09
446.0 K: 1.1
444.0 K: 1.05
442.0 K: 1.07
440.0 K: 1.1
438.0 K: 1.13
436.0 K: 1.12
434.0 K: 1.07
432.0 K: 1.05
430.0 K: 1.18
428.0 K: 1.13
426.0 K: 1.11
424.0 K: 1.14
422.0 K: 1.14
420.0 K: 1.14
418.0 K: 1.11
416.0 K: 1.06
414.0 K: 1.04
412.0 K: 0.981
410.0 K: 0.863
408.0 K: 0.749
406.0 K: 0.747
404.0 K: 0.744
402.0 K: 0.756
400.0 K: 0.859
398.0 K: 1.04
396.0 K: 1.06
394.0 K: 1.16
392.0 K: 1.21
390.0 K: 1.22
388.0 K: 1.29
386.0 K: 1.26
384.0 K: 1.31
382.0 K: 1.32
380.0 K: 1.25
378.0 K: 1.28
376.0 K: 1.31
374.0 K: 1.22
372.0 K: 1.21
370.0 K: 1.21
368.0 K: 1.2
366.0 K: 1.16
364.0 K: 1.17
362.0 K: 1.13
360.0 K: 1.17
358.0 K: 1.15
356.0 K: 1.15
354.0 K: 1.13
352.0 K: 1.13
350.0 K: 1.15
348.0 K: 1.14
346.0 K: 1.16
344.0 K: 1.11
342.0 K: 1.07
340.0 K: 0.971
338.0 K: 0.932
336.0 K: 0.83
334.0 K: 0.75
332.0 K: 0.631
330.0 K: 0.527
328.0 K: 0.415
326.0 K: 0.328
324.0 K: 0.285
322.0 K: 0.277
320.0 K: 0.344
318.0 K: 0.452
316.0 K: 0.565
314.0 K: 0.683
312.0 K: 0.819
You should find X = 2.9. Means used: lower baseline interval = 1.14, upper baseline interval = 1.11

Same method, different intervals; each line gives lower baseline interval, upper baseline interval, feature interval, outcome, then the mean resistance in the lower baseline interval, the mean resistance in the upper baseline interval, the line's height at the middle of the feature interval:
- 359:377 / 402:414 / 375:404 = -4.21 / 1.2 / 0.83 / 1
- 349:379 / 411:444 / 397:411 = 3.81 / 1.18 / 1.1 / 1.13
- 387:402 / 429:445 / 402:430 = 2.59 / 1.1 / 1.1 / 1.1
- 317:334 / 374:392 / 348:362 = -4.70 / 0.428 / 1.27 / 0.861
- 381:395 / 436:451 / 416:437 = 0.48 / 1.25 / 1.09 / 1.14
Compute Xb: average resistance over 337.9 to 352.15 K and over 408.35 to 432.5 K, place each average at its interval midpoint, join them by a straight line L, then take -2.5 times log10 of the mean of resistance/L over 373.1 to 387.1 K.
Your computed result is -0.18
